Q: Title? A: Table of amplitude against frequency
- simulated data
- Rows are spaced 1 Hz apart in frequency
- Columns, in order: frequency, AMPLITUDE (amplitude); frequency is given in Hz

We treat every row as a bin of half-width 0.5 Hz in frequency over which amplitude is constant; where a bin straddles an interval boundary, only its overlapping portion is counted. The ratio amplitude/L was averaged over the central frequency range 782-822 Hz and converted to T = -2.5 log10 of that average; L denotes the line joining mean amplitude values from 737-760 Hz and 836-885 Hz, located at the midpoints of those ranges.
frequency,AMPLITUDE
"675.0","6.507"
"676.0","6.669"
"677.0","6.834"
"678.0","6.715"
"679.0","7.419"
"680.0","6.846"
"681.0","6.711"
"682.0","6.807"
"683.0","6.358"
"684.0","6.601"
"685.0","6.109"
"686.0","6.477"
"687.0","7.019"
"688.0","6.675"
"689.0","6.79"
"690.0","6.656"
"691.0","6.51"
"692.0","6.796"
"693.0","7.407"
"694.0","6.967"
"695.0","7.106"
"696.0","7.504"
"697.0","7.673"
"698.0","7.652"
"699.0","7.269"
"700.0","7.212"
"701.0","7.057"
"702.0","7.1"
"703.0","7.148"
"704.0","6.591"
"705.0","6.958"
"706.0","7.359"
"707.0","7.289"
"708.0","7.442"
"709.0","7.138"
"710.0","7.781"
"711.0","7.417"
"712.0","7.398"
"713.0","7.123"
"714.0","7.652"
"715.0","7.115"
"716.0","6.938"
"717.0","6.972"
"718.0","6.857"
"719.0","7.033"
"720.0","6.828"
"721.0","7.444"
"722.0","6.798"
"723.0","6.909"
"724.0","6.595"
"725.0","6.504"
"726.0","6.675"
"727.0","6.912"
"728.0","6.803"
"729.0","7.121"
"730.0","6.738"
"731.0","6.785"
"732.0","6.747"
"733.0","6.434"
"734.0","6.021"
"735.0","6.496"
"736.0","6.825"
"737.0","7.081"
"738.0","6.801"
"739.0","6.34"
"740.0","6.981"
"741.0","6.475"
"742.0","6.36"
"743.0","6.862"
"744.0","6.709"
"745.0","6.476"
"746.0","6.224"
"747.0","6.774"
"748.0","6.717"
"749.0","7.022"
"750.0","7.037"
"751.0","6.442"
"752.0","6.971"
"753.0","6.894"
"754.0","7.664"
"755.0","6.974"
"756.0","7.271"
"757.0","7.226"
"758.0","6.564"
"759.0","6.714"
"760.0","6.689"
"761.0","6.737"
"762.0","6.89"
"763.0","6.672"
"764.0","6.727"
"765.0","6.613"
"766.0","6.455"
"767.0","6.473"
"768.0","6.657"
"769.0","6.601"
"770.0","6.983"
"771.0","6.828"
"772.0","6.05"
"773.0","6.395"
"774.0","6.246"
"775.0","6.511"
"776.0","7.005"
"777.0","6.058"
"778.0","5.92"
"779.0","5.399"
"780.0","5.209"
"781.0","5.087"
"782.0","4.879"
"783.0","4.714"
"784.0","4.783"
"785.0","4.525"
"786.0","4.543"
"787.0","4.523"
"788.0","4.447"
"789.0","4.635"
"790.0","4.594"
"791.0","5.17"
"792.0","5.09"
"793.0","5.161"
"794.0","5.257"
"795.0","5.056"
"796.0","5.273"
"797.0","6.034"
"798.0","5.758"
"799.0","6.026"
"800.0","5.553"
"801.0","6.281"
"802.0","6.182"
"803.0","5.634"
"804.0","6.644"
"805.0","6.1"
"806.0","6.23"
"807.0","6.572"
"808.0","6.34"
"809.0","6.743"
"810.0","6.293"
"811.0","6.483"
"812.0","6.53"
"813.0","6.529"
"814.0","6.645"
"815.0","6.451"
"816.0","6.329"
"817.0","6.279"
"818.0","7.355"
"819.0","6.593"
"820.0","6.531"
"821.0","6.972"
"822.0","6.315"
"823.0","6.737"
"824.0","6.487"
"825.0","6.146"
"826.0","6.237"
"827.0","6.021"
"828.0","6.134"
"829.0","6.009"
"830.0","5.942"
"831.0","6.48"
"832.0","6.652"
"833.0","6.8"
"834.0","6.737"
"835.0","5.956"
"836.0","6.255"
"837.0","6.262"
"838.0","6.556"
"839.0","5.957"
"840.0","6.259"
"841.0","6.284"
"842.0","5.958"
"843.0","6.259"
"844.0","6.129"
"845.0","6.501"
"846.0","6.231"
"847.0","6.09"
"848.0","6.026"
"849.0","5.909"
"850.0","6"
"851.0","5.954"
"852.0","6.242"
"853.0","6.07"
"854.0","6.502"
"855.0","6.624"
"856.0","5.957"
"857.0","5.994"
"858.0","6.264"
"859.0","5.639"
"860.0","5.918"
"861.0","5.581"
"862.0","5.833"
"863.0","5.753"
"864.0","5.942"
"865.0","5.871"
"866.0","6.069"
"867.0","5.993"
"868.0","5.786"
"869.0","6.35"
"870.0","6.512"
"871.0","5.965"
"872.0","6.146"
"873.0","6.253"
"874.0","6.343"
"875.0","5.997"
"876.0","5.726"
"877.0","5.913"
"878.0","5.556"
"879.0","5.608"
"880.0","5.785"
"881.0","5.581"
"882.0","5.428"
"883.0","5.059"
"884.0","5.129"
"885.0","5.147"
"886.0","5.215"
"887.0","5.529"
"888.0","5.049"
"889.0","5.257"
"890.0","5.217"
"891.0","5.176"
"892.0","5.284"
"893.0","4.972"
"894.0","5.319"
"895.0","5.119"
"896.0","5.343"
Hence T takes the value 0.10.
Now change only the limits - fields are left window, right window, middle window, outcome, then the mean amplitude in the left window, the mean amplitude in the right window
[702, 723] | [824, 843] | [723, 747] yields 0.05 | 7.16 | 6.26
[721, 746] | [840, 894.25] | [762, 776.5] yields -0.02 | 6.69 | 5.84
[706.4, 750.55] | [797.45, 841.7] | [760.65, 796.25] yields 0.15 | 6.88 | 6.35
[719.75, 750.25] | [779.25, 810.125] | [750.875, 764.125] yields -0.11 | 6.72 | 5.45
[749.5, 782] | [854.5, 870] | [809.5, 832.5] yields -0.04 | 6.54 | 5.99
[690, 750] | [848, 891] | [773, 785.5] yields 0.17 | 6.95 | 5.82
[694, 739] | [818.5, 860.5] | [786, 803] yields 0.23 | 7.02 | 6.25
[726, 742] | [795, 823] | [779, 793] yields 0.31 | 6.69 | 6.31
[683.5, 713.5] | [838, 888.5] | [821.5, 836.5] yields -0.03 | 7.07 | 5.92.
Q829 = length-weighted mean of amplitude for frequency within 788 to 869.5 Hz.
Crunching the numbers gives 6.1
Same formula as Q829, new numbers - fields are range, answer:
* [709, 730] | 7.04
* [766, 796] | 5.56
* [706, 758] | 6.9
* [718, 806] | 6.27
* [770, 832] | 5.93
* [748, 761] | 6.94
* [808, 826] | 6.54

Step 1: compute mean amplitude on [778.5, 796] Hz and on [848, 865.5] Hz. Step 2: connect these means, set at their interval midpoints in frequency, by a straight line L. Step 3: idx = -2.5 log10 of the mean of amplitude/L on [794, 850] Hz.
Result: -0.151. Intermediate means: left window 4.9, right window 6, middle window 6.26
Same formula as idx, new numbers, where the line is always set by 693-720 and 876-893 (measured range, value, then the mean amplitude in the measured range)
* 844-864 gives -0.07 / 6.06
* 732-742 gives 0.05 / 6.6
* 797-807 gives 0.03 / 6.07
